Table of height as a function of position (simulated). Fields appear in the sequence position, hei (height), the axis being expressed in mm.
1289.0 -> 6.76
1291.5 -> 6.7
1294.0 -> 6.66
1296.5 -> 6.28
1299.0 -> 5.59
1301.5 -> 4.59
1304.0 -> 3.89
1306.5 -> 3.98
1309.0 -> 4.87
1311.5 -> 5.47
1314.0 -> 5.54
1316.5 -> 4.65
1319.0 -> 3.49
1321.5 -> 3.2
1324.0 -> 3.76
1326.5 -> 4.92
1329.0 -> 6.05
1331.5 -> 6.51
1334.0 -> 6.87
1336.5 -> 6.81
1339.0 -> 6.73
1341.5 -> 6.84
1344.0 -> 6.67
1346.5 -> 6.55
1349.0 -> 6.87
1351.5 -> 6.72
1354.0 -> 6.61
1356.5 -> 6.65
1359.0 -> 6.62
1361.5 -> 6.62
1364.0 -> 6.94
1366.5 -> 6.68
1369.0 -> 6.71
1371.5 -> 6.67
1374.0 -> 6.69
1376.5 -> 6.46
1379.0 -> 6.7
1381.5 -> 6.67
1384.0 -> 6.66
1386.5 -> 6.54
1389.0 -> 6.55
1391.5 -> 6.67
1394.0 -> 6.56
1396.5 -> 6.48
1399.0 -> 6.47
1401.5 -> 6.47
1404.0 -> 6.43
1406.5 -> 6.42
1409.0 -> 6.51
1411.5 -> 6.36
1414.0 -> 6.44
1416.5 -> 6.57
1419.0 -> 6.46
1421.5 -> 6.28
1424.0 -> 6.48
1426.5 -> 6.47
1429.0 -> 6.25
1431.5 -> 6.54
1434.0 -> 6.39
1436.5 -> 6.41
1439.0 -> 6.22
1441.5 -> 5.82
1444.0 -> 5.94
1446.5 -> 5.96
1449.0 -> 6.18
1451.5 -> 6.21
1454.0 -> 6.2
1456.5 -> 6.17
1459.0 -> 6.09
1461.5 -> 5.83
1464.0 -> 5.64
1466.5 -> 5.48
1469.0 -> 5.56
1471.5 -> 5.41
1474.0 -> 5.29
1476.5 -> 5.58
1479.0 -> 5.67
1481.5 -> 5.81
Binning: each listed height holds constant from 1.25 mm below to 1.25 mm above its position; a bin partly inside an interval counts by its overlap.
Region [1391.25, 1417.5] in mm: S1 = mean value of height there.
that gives 6.48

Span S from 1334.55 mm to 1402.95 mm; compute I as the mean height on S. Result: 6.65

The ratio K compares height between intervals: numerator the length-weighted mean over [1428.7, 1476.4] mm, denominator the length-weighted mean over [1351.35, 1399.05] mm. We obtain 0.90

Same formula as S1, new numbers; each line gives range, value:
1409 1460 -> 6.28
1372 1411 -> 6.55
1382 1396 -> 6.59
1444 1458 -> 6.12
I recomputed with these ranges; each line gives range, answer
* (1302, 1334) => 4.78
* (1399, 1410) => 6.46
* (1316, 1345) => 5.56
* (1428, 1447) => 6.2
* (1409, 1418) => 6.46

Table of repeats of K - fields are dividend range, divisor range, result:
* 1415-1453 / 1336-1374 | 0.94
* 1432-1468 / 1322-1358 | 0.97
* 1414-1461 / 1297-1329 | 1.36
